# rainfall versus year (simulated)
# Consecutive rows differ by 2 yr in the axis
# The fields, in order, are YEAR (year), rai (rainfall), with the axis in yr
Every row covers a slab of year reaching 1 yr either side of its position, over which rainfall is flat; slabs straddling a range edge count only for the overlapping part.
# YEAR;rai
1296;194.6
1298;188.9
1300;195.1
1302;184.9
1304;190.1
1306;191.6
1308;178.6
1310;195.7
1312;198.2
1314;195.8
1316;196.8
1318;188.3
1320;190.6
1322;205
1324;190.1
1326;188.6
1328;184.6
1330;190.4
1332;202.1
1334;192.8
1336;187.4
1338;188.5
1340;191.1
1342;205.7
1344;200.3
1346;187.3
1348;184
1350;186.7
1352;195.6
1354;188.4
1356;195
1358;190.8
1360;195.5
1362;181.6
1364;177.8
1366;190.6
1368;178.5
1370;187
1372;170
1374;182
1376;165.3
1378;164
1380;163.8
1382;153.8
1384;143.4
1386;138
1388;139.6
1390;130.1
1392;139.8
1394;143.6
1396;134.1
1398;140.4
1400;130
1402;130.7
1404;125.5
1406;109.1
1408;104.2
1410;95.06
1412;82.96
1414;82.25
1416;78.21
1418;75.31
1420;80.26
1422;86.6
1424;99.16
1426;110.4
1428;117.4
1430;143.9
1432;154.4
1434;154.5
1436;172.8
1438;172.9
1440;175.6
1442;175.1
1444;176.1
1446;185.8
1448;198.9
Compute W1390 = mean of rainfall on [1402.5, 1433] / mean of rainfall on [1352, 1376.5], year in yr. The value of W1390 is 0.56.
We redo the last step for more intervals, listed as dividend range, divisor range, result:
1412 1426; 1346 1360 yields 0.45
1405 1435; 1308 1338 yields 0.54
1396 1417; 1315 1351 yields 0.57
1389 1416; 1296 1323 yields 0.61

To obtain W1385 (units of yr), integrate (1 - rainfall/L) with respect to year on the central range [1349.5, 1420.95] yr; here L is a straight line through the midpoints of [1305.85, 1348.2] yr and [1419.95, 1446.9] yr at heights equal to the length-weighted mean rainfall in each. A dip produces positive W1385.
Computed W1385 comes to 9.51 yr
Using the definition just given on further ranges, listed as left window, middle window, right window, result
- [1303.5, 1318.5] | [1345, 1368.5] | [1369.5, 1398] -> -2.88 yr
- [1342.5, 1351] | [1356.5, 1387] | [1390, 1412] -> -2.40 yr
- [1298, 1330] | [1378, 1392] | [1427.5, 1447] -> 2.38 yr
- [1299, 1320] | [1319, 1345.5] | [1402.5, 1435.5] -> -3.01 yr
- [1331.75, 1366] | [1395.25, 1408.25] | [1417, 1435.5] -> 1.26 yr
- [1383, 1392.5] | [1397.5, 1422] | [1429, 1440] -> 7.73 yr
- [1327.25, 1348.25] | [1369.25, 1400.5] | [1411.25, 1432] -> -2.57 yr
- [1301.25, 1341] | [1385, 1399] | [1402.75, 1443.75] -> 0.44 yr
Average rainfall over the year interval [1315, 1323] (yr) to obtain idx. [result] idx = 195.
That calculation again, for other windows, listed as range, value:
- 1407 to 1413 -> 94.1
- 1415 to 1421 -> 77.9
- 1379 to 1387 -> 150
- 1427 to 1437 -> 149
